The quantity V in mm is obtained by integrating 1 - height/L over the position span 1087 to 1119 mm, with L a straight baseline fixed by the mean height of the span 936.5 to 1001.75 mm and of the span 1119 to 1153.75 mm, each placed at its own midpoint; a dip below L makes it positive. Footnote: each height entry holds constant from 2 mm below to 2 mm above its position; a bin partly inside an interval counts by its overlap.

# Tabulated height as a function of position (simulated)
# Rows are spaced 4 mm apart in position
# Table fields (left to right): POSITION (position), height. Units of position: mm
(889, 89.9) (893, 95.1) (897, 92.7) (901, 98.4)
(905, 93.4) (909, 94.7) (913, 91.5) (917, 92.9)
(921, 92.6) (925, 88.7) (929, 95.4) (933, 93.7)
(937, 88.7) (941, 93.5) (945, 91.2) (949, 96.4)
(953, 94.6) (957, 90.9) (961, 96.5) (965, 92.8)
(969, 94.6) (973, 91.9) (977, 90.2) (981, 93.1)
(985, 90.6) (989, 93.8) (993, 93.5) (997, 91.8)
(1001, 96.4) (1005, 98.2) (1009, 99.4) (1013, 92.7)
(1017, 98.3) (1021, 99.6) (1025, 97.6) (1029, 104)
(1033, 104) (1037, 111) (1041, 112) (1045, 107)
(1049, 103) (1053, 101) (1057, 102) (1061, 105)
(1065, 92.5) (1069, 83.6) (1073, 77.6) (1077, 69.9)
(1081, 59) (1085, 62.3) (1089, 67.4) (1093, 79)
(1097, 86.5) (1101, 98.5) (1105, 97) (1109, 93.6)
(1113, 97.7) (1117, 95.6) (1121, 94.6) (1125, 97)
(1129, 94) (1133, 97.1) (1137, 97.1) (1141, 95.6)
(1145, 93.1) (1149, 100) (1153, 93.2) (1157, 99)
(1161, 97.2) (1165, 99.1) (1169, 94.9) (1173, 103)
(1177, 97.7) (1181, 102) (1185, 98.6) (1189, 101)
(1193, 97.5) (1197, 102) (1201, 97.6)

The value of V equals 2.0 mm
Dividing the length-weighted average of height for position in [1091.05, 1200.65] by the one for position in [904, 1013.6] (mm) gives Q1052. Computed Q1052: 1.03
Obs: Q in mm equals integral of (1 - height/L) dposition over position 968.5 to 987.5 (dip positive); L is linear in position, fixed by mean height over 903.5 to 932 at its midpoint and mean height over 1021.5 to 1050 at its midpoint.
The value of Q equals 1.4 mm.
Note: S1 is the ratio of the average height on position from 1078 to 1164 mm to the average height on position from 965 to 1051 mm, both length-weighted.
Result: 0.92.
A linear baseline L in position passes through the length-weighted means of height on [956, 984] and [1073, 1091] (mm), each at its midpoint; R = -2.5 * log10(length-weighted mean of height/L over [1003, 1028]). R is -0.193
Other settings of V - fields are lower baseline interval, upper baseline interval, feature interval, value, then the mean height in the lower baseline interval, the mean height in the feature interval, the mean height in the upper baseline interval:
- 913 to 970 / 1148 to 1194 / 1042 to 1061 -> -1.6 mm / 93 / 104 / 98.6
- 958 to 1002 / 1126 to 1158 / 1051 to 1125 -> 6.2 mm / 93.1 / 87.1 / 96.1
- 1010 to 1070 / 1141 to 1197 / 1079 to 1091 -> 4.5 mm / 101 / 62.9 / 98.2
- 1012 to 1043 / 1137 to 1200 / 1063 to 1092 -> 8.0 mm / 103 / 73.4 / 98.2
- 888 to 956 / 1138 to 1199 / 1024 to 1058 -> -3.3 mm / 93.2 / 105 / 98.2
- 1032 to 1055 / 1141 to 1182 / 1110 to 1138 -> 1.2 mm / 106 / 96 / 97.7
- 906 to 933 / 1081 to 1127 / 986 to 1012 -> -1.4 mm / 92.7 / 95.2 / 86.8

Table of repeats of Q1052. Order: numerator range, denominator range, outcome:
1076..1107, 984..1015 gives 0.82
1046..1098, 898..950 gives 0.90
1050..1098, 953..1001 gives 0.89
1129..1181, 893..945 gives 1.05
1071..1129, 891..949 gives 0.91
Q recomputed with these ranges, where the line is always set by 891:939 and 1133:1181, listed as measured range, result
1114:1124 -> 0.1 mm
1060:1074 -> 0.9 mm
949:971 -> 0.0 mm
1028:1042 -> -1.8 mm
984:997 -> 0.3 mm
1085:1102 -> 3.0 mm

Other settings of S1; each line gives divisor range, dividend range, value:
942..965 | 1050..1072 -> 1.03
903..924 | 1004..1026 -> 1.05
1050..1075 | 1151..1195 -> 1.05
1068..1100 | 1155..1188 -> 1.34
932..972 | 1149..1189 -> 1.06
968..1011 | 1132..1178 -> 1.04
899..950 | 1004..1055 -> 1.10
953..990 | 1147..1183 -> 1.06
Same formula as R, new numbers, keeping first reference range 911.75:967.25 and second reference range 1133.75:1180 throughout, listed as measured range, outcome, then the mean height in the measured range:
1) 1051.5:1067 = -0.053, 100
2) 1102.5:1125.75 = 0.006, 95.9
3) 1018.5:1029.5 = -0.058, 99.8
